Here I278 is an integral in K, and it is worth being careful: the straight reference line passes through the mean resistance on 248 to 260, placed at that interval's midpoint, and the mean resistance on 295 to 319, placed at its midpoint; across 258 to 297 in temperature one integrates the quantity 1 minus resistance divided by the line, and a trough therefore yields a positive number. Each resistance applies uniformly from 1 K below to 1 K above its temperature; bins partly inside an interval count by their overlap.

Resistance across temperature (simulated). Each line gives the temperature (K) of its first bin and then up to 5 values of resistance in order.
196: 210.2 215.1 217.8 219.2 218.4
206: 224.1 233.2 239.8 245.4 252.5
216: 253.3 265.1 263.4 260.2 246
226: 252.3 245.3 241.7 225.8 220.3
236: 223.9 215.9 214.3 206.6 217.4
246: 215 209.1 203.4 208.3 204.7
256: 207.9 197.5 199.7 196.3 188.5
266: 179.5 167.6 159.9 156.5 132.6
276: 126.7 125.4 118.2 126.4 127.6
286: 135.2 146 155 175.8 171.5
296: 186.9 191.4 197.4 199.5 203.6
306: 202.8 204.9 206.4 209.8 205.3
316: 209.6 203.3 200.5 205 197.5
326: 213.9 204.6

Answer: 8.7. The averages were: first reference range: 204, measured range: 158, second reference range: 202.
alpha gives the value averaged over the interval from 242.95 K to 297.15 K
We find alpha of 172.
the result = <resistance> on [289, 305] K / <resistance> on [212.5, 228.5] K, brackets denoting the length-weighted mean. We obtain 0.73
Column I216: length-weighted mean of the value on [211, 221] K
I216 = 256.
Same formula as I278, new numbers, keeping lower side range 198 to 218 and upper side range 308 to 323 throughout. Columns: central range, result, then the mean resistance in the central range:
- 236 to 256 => 1.2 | 211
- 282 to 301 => 4.4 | 163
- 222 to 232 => -0.7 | 246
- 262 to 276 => 3.5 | 164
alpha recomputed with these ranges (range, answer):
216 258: 227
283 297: 157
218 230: 253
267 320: 172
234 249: 215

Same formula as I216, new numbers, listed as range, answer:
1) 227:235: 233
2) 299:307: 201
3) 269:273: 158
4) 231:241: 220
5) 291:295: 174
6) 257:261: 199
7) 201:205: 219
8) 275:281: 123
